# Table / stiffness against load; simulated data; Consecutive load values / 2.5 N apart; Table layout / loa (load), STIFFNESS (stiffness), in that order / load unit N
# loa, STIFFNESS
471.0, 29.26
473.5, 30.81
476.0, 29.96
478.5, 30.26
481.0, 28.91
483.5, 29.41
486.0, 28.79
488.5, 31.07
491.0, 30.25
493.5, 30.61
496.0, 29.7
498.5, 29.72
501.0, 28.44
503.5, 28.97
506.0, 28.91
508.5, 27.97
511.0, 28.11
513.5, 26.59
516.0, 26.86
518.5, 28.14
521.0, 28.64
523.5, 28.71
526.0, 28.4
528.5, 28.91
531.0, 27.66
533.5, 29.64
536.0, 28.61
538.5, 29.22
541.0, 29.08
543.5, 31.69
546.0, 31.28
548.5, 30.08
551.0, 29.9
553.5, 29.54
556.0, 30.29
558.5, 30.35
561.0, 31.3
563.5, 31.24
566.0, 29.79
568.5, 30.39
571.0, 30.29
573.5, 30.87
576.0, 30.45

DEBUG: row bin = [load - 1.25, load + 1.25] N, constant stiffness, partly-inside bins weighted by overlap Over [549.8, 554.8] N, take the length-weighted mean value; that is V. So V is 29.7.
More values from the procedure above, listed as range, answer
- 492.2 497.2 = 30.2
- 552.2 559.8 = 30.1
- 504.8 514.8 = 27.9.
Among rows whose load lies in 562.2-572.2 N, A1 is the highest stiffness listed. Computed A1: 31.24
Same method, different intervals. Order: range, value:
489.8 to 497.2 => 30.61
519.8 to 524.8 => 28.71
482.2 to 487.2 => 29.41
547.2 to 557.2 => 30.29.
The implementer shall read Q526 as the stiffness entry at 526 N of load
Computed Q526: 28.4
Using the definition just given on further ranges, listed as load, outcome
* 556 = 30.29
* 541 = 29.08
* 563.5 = 31.24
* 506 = 28.91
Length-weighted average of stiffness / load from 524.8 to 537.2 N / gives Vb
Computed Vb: 28.6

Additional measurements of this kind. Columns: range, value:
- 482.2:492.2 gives 29.9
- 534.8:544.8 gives 29.7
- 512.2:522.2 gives 27.6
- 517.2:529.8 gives 28.5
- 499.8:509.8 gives 28.6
